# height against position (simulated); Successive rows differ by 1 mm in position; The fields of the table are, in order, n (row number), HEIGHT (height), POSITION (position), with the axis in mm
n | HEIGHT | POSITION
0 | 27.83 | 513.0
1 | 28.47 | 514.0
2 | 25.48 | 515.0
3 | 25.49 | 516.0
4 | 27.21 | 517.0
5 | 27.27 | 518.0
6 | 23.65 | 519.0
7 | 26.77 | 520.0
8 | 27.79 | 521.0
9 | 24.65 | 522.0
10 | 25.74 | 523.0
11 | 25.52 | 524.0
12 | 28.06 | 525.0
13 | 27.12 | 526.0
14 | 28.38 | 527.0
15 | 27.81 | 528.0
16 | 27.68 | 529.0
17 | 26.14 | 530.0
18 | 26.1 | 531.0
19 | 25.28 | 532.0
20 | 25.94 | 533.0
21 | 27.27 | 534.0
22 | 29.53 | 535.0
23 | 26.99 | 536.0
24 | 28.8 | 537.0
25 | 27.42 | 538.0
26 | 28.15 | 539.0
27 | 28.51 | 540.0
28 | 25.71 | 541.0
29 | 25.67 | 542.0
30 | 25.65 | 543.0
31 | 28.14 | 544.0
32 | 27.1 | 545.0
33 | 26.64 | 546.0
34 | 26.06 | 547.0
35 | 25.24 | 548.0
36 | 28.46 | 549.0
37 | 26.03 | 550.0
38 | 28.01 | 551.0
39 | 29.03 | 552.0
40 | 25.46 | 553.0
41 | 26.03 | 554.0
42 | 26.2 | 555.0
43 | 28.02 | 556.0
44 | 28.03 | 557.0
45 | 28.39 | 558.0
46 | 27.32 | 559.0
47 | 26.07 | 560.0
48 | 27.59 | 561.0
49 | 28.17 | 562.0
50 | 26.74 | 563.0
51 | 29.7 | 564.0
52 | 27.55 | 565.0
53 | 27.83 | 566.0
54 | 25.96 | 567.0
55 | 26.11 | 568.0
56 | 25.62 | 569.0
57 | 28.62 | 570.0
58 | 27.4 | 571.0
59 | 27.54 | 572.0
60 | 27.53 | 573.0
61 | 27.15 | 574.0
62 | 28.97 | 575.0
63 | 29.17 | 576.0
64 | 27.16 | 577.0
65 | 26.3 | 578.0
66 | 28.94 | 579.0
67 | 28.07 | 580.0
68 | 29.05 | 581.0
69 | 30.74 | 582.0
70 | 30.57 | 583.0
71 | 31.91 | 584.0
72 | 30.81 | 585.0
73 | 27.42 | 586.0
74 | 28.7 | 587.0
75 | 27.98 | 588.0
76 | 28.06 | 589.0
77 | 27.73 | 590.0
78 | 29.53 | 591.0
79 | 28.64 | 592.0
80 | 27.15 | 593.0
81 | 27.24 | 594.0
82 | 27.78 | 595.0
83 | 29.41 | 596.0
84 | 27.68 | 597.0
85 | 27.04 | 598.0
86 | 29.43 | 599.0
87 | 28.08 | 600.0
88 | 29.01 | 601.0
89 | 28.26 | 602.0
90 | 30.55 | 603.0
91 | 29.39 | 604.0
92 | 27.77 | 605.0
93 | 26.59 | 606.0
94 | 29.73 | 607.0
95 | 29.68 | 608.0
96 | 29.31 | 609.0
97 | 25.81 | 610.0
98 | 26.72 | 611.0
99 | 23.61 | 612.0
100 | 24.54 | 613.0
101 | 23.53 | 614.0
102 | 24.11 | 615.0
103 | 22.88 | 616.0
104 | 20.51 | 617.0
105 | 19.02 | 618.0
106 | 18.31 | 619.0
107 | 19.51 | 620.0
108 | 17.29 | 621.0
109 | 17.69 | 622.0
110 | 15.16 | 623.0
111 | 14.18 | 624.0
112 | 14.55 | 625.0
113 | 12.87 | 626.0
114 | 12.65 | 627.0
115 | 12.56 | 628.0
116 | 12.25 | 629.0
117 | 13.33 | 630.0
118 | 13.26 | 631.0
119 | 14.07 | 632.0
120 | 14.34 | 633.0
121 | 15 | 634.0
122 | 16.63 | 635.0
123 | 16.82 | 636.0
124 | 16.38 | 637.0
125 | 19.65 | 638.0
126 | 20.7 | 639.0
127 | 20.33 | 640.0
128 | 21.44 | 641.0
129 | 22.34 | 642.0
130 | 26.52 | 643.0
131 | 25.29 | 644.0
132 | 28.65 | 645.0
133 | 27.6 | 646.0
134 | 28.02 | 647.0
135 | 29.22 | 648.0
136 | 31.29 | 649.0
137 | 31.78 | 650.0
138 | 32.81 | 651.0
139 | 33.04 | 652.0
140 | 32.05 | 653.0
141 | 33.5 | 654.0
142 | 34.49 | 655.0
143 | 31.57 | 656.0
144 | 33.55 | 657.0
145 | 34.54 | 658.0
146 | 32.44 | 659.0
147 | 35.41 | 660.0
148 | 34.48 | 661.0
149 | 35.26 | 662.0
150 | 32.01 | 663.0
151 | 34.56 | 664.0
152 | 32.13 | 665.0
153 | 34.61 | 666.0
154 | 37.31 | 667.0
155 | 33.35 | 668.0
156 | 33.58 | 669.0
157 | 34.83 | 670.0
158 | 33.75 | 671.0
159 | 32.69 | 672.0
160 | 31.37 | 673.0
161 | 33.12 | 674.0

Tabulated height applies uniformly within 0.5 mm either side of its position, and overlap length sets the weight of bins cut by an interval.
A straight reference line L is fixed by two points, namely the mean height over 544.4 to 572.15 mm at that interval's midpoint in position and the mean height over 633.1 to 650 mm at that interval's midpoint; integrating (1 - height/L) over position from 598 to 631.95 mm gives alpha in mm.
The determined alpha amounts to 3.6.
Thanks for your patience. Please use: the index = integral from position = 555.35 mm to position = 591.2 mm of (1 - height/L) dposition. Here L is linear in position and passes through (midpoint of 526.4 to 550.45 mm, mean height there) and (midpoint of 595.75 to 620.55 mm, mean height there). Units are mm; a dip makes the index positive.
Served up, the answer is -2.2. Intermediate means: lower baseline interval 27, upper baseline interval 26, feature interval 28.1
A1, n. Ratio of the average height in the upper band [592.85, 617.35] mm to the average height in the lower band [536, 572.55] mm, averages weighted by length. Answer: 1.0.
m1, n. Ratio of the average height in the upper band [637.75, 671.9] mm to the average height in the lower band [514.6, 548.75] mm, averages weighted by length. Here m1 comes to 1.15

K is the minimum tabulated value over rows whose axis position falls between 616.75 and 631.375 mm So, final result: 12.25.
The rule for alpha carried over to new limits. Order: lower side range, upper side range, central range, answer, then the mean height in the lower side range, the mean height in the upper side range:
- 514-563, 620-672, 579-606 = -2.7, 26.9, 25.3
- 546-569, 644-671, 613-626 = 5.0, 27.1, 32.7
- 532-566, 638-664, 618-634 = 7.8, 27.2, 29.8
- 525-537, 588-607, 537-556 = 0.4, 27.2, 28.3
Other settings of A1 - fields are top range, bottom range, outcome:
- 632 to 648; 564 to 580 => 0.77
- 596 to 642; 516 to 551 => 0.79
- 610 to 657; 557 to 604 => 0.78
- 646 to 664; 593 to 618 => 1.21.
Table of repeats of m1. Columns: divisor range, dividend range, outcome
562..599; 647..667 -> 1.17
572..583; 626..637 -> 0.50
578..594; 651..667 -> 1.17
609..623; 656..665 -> 1.55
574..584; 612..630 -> 0.62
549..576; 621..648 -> 0.67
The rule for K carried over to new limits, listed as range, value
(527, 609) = 25.24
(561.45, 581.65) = 25.62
